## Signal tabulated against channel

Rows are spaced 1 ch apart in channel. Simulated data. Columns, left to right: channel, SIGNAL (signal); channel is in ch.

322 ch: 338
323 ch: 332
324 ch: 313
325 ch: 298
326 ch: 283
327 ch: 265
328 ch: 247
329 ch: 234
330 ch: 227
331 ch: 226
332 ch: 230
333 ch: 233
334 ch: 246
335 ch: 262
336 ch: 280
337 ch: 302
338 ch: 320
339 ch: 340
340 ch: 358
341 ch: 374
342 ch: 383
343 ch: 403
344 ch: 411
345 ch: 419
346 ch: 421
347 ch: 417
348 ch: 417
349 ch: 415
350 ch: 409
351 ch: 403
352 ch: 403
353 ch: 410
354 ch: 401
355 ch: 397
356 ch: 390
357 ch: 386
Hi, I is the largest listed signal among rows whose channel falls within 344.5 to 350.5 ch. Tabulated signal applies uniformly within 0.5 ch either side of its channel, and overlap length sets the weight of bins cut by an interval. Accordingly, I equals 421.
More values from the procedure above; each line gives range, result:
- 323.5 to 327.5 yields 313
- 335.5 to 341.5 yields 374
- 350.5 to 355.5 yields 410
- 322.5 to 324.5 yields 332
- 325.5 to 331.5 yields 283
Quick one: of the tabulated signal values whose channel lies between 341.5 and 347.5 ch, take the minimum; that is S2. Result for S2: 383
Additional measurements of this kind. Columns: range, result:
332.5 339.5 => 233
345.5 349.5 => 415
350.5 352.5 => 403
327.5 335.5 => 226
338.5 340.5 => 340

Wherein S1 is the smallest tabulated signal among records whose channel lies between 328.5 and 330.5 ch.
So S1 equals 227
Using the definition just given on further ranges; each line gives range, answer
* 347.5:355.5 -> 397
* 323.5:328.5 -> 247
